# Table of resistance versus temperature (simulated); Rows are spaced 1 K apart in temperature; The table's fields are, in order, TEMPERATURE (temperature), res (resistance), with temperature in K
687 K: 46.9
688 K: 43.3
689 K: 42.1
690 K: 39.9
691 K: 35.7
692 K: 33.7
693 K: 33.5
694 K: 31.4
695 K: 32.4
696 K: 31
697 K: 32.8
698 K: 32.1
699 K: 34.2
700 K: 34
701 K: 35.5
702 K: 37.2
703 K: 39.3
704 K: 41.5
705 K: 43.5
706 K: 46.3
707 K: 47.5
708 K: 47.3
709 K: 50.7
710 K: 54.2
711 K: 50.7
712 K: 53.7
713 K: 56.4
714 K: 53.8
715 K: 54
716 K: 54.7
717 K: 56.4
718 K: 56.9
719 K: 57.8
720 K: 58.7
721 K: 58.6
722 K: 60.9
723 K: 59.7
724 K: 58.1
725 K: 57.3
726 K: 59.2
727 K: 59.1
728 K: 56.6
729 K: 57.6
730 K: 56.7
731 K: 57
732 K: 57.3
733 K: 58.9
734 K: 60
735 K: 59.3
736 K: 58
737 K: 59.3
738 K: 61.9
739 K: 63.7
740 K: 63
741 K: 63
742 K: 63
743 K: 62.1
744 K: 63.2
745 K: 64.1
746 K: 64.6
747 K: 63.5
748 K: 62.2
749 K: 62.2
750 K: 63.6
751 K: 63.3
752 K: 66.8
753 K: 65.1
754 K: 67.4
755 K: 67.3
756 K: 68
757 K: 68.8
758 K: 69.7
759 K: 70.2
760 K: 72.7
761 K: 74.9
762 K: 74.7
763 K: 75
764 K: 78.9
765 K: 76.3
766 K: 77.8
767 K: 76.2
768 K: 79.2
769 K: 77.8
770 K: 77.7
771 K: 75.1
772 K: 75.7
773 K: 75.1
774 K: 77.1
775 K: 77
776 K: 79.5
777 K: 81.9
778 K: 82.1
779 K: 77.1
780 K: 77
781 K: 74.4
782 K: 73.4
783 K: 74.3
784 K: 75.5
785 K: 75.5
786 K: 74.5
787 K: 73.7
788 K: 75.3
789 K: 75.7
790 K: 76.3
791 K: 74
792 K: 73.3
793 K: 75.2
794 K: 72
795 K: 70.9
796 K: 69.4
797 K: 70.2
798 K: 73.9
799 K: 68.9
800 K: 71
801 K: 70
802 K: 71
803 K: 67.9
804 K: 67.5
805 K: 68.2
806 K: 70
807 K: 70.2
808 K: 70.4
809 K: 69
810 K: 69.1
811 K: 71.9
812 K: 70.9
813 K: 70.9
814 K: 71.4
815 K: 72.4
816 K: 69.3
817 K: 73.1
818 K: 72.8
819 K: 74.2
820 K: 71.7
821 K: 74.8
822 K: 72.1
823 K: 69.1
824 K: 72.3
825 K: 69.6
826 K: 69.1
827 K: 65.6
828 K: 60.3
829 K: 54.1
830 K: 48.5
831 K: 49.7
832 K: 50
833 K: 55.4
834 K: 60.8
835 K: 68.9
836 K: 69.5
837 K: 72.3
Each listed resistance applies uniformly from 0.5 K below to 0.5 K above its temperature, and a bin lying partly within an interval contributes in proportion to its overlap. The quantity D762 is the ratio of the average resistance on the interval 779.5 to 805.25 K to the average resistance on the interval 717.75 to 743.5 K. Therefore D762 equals 1.2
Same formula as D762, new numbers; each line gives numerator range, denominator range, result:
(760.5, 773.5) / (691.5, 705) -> 2.20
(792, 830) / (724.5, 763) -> 1.10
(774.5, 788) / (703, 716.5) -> 1.53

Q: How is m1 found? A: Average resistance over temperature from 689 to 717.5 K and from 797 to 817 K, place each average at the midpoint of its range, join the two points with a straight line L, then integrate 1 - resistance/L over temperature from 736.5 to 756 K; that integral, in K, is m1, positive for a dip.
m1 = -3.5 K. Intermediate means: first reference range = 42.6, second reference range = 70.3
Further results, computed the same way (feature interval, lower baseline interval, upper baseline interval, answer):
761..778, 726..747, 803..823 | -3.21 K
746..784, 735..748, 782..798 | -2.77 K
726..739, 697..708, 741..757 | -0.75 K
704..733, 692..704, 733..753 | -4.93 K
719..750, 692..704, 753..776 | -2.51 K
